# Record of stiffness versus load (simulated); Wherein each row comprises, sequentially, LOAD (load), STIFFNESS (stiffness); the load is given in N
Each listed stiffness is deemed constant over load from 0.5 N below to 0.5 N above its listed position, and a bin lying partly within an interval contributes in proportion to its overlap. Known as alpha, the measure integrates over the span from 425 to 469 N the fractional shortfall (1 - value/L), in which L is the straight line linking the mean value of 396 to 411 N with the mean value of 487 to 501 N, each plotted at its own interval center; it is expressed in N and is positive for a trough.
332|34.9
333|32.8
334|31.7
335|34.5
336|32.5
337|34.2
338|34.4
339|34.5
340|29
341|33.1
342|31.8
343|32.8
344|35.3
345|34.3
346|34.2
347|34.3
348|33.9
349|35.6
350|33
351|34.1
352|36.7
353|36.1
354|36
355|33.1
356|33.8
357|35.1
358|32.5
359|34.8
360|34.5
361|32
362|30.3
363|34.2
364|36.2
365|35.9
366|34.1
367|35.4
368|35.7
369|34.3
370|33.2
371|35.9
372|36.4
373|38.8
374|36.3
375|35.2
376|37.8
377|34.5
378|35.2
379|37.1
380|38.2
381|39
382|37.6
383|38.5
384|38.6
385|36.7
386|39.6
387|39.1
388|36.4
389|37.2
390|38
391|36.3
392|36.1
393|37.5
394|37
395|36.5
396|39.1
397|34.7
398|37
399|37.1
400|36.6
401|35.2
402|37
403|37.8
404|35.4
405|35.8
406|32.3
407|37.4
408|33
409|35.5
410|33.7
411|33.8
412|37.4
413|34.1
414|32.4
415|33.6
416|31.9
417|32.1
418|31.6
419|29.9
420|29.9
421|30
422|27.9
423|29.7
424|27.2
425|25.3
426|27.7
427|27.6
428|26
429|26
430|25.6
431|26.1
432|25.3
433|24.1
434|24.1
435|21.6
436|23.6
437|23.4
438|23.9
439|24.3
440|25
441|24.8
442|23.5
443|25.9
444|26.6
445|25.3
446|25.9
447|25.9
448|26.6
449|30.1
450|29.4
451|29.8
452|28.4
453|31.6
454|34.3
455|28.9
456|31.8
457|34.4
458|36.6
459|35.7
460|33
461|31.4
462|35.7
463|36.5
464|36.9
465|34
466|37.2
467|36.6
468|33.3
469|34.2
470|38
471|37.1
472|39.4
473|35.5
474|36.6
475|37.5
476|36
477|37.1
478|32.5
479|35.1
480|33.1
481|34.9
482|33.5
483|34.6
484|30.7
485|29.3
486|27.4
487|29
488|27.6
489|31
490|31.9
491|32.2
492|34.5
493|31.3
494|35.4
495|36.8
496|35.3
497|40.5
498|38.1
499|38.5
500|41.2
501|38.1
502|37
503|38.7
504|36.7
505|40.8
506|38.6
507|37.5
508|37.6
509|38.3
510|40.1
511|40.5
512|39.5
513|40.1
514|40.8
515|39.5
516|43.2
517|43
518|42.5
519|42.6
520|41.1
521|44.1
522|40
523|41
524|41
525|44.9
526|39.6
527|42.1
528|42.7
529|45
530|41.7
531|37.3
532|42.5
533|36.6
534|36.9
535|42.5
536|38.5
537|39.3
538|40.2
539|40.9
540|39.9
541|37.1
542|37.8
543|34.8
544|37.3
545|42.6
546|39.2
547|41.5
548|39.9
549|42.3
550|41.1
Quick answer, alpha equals 7.9 N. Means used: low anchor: 35.7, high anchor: 34.8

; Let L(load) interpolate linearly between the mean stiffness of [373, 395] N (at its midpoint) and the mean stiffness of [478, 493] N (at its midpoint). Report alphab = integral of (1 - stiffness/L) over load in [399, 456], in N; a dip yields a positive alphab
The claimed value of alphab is 8.9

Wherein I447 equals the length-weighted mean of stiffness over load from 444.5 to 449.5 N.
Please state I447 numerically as 26.8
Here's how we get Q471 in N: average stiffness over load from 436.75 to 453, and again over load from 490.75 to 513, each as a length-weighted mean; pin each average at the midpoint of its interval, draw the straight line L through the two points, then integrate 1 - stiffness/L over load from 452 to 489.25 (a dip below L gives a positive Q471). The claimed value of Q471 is -3.12 N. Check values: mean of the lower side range 26.4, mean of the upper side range 37.7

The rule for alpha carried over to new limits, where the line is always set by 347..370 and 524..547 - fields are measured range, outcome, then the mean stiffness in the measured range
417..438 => 5.7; 26.7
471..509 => 3.3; 35.2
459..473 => 0.8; 35.6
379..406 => -1.3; 37.1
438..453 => 4.3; 26.6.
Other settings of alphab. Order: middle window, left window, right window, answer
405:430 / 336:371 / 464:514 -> 2.7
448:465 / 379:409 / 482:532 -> 2.2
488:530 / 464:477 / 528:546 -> -0.8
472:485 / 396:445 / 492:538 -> 0.4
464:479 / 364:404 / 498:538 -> 1.1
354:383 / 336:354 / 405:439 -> -2.5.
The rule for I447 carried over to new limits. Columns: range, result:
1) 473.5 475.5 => 37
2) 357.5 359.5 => 33.6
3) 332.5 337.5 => 33.1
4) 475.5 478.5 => 35.2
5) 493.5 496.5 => 35.8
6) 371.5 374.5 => 37.2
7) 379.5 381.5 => 38.6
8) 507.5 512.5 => 39.2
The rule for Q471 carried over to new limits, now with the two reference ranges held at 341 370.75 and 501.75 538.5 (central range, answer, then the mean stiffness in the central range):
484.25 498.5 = 2.4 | 32.8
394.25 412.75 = 0.1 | 35.8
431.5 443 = 4.1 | 24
